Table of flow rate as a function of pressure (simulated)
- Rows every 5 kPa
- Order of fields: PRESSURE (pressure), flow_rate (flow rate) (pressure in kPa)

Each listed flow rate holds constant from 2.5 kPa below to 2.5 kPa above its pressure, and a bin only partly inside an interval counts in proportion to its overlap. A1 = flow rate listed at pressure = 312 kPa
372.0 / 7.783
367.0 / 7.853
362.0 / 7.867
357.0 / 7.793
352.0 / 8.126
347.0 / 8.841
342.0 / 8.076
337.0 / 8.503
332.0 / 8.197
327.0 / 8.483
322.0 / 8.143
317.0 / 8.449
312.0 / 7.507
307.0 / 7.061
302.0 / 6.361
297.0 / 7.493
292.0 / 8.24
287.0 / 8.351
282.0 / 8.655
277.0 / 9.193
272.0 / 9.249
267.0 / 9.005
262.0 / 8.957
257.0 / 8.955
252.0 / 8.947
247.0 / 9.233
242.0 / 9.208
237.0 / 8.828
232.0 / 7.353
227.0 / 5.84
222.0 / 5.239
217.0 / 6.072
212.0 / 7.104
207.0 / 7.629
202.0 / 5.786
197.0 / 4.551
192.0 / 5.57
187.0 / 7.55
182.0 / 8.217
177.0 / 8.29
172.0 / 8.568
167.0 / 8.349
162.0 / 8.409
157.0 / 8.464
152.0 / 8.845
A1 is 7.507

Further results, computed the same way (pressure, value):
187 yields 7.55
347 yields 8.841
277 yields 9.193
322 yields 8.143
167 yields 8.349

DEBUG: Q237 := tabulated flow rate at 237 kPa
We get 8.828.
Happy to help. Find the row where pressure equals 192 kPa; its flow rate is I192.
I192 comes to 5.57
